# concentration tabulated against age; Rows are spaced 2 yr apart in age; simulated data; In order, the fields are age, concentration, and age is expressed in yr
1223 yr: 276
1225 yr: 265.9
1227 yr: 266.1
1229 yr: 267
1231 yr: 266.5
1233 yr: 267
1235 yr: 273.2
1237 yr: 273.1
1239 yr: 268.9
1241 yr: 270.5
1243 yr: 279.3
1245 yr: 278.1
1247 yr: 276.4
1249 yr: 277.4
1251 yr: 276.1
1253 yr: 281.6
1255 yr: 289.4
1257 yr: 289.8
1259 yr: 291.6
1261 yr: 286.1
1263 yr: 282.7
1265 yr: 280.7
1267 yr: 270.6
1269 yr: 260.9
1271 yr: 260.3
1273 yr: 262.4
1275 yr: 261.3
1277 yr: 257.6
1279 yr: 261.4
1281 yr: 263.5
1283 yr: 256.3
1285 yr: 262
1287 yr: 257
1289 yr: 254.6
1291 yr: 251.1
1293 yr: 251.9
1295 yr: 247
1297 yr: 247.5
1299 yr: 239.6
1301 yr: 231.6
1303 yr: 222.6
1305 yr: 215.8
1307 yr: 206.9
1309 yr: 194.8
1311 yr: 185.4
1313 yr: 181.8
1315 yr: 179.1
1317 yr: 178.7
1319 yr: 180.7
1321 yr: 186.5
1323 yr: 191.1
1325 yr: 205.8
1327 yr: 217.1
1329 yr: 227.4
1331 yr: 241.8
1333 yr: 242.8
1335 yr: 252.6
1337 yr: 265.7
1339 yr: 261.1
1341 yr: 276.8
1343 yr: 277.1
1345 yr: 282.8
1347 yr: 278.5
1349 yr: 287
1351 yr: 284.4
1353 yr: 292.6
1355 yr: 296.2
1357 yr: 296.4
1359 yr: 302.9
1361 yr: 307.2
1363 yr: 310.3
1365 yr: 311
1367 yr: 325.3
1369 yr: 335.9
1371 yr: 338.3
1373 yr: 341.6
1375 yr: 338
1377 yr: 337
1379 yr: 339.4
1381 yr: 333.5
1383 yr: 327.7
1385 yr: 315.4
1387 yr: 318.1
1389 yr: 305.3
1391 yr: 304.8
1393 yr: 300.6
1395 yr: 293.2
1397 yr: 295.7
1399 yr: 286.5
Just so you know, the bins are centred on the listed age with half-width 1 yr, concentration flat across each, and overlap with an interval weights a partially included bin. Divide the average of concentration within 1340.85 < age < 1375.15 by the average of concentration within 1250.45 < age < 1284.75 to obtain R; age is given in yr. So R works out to 1.1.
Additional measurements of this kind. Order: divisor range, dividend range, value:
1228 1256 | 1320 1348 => 0.89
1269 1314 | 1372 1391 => 1.36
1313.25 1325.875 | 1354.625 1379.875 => 1.73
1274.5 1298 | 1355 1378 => 1.25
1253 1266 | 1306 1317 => 0.66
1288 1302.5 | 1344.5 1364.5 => 1.20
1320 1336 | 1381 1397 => 1.40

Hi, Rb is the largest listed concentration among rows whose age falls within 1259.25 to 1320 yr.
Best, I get 286.1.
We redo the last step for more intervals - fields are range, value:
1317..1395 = 341.6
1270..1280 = 262.4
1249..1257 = 289.8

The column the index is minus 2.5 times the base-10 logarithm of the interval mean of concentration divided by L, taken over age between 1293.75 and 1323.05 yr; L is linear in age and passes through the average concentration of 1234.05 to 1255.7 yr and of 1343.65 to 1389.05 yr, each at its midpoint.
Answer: 0.39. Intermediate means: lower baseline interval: 277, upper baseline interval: 313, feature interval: 207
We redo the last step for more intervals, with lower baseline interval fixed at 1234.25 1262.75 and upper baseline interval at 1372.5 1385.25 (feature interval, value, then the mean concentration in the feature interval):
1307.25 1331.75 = 0.488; 197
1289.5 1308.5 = 0.270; 234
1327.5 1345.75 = 0.225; 257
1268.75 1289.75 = 0.128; 260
